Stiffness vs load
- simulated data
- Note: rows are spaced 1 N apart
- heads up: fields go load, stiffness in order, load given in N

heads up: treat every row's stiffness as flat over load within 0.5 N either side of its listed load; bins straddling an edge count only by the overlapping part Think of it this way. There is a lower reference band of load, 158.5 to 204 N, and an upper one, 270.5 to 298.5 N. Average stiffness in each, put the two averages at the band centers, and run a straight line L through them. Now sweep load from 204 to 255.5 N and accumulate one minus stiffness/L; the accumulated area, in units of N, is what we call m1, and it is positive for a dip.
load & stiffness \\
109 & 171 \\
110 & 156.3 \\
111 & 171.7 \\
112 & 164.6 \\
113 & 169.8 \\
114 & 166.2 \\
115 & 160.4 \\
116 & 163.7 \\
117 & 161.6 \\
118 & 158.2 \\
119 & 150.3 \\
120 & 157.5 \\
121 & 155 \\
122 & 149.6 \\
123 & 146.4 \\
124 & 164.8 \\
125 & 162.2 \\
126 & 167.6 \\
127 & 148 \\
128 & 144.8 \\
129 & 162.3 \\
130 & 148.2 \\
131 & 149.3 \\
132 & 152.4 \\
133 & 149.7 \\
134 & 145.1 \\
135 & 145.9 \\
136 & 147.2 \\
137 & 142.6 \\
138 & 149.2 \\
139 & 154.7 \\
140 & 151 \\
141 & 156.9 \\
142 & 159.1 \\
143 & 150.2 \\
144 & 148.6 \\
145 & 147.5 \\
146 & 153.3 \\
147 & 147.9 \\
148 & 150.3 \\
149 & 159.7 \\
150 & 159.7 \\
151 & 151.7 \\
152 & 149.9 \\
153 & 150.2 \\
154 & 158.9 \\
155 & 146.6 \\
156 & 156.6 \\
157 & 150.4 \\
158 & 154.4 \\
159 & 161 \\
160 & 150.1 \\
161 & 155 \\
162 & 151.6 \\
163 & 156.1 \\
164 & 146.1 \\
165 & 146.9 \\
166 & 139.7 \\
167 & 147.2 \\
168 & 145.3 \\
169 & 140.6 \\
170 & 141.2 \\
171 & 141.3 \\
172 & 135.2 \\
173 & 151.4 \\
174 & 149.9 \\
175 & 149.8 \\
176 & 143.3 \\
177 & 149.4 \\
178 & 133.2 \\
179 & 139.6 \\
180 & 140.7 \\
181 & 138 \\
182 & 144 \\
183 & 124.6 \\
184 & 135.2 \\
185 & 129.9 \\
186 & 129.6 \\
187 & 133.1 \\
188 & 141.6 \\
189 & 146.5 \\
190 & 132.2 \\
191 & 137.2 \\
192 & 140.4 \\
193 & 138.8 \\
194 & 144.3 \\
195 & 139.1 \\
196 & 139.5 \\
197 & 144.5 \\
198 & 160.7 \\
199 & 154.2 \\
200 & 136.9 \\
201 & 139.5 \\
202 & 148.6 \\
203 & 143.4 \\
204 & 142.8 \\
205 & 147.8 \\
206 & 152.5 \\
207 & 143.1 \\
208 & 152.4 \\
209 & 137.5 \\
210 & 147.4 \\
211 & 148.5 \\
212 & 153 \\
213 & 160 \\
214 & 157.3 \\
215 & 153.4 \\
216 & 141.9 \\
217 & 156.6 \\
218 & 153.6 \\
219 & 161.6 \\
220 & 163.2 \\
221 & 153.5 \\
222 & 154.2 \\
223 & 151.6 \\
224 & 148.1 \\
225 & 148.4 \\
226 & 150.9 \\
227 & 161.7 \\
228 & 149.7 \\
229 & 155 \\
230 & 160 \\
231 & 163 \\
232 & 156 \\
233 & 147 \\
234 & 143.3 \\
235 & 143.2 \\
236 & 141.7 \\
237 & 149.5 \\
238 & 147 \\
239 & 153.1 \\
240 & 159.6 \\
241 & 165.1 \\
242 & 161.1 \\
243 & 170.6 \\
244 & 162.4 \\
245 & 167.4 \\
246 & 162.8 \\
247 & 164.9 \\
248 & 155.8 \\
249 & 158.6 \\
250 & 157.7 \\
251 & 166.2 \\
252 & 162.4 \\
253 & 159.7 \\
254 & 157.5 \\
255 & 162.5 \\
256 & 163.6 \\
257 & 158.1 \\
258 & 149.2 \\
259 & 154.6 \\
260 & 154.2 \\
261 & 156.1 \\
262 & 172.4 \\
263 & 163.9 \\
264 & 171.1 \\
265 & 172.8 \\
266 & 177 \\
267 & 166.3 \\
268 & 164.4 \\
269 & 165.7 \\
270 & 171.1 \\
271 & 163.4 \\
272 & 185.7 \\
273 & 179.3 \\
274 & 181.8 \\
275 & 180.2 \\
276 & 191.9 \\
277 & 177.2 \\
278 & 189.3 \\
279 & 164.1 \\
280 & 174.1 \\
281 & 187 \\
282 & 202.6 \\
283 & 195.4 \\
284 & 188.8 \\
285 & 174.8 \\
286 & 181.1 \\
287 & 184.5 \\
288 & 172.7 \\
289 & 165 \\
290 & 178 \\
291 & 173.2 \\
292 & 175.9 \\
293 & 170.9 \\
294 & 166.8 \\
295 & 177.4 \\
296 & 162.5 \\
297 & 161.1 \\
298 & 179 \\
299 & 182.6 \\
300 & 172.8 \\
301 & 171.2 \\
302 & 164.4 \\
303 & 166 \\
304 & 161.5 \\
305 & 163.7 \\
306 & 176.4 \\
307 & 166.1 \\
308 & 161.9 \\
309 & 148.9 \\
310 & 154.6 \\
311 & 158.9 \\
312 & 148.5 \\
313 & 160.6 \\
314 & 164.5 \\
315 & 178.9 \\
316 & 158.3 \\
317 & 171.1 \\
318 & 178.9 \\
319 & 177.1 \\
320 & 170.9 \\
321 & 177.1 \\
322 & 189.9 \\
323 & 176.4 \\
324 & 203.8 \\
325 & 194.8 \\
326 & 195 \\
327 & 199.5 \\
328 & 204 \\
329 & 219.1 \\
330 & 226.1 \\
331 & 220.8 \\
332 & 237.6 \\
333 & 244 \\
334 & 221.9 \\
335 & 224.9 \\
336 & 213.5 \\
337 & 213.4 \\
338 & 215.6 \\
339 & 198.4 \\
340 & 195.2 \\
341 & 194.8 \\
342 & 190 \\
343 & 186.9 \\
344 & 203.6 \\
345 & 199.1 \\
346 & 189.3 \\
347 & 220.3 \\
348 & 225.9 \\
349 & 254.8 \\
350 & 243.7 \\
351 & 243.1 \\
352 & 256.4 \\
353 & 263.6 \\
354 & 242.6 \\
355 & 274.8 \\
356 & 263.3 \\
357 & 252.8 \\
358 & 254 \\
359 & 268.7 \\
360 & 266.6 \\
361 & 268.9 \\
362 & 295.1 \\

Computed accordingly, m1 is 1.5 N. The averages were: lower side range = 143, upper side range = 178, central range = 155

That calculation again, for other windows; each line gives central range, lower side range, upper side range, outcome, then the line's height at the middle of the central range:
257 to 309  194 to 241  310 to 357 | 2.7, 182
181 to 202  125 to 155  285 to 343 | 2.8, 161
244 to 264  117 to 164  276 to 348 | 1.5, 174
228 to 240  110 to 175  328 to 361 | 2.3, 187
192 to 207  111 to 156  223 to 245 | 0.9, 154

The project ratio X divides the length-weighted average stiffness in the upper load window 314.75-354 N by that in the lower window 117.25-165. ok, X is 1.4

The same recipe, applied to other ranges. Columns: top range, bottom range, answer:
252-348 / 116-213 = 1.22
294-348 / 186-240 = 1.26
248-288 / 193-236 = 1.14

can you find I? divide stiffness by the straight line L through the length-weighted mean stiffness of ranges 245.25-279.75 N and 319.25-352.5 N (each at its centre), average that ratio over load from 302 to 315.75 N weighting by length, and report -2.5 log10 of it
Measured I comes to 0.196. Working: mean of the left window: 167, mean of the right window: 210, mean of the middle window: 162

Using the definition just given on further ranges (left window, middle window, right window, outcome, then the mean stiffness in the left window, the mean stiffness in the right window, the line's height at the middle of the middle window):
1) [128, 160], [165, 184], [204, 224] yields 0.07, 152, 152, 152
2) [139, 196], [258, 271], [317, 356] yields 0.12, 146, 213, 184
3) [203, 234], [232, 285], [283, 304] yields -0.02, 152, 174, 164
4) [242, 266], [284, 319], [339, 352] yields 0.12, 162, 213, 189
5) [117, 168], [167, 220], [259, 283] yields 0.12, 152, 174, 161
